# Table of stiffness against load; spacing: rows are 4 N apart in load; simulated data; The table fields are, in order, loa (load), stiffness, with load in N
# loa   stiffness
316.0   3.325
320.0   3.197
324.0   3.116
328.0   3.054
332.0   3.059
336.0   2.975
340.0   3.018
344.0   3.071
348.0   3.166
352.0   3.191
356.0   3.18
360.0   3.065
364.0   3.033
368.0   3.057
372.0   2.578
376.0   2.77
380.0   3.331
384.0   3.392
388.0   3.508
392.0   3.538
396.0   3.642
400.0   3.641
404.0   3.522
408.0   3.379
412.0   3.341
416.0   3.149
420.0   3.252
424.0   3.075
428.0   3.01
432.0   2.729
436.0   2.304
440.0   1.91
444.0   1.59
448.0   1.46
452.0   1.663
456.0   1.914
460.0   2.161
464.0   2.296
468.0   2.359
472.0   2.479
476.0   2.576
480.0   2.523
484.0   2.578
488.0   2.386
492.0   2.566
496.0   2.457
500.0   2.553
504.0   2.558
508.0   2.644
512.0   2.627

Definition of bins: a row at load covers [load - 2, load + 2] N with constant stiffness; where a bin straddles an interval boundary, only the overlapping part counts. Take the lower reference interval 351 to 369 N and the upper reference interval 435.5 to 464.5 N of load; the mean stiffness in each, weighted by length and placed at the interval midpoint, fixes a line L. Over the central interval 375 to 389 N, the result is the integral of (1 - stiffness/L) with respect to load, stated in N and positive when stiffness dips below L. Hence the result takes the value -2.3 N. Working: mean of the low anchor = 3.1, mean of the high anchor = 1.87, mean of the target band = 3.27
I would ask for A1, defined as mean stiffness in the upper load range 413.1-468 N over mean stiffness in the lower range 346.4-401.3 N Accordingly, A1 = 0.7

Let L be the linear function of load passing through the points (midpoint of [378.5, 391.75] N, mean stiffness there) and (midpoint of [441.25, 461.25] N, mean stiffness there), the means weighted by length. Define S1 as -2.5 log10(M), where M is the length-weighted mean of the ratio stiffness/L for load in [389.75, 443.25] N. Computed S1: -0.168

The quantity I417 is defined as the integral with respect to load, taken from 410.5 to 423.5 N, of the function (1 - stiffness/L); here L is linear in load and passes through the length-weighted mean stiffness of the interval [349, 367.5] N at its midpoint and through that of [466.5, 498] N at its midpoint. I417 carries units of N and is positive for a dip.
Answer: -1.9 N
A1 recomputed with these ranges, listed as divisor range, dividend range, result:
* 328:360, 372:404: 1.09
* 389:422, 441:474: 0.58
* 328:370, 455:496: 0.78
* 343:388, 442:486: 0.69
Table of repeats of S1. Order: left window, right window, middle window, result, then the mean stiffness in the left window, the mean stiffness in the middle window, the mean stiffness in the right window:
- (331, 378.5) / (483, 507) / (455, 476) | 0.15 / 3.02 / 2.29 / 2.52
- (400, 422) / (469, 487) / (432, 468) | 0.40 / 3.36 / 1.98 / 2.52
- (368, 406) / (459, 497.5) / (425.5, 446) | 0.22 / 3.31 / 2.33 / 2.45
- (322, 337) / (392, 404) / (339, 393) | 0.07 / 3.06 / 3.13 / 3.6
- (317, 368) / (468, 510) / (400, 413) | -0.21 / 3.1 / 3.45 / 2.52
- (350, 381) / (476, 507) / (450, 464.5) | 0.32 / 3.02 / 1.98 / 2.53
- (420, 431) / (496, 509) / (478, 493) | 0.07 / 3.05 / 2.51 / 2.56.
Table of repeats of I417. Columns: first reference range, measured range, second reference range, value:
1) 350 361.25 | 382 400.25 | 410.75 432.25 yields -2.36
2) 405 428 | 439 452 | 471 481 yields 5.65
